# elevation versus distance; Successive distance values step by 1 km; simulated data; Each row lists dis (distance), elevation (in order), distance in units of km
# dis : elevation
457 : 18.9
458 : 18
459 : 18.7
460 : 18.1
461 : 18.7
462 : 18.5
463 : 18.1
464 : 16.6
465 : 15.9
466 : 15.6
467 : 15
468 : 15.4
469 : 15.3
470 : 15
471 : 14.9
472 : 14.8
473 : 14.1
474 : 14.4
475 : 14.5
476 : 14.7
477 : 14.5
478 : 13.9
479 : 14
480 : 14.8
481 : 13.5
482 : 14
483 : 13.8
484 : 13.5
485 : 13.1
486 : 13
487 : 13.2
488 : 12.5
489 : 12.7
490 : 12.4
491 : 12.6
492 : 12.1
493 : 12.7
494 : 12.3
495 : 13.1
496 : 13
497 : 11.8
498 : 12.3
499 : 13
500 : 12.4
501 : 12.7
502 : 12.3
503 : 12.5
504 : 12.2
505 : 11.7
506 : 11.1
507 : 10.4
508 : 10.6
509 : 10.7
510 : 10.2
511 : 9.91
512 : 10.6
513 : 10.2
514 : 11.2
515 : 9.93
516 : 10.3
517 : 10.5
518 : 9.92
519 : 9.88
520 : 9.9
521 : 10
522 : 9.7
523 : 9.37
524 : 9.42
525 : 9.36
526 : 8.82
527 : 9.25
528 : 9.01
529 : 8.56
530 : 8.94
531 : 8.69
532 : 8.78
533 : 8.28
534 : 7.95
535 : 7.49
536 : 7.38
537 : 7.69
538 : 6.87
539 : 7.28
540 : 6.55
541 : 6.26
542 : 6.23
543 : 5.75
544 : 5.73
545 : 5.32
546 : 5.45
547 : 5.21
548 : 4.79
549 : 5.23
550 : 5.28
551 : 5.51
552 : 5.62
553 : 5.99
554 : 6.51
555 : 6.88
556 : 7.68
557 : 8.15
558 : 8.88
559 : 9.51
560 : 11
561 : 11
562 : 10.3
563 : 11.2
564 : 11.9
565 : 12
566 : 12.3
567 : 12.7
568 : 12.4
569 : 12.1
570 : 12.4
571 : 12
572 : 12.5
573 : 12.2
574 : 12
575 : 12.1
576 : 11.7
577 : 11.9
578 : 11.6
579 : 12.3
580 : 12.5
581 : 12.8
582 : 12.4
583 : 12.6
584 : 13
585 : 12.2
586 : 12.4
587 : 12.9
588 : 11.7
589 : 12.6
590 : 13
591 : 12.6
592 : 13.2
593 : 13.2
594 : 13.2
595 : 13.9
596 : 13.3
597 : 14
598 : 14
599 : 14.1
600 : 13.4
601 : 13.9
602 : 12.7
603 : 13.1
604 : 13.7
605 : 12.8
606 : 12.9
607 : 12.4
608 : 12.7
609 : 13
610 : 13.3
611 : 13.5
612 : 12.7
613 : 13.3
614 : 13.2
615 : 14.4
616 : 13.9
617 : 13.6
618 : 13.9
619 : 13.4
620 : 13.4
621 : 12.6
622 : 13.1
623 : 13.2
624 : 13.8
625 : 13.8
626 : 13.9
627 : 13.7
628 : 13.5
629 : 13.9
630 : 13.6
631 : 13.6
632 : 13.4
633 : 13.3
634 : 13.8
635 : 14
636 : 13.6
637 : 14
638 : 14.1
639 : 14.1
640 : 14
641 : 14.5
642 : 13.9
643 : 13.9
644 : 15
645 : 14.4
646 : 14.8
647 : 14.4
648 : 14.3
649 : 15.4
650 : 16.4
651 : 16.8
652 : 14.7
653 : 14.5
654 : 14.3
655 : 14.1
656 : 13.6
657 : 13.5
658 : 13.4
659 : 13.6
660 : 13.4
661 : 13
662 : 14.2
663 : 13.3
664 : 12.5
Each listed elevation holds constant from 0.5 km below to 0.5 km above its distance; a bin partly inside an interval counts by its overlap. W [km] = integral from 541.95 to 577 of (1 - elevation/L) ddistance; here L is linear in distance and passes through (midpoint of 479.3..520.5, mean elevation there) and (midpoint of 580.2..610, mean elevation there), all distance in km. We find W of 9.9 km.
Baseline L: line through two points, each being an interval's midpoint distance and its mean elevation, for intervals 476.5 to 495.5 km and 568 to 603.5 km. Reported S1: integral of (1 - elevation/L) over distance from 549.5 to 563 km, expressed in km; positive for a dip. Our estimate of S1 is 5.1 km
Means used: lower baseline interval 13.2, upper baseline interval 12.7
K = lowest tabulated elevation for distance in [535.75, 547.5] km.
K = 5.21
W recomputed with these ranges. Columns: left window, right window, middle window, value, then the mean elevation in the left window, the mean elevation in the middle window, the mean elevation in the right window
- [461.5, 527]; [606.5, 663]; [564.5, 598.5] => 2.0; 12.6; 12.6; 13.8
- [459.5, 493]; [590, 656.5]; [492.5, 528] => 8.6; 14.6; 10.9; 13.8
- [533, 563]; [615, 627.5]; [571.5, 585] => -3.5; 7.11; 12.3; 13.6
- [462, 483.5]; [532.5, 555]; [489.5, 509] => -0.7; 15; 12.1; 6.3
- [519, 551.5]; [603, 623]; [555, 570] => -1.8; 7.54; 10.7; 13.2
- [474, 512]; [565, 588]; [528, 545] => 6.9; 12.6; 7.39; 12.3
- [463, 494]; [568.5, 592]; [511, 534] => 6.6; 14.1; 9.55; 12.3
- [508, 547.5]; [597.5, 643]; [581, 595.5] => -1.2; 8.55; 12.8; 13.5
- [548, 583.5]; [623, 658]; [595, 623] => -1.9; 10.3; 13.4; 14.2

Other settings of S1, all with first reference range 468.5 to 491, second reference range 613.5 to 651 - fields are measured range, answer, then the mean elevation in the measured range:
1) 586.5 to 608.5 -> 1.3 km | 13.2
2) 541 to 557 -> 9.2 km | 5.9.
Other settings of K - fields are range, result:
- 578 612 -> 11.6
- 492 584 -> 4.79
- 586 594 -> 11.7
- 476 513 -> 9.91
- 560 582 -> 10.3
